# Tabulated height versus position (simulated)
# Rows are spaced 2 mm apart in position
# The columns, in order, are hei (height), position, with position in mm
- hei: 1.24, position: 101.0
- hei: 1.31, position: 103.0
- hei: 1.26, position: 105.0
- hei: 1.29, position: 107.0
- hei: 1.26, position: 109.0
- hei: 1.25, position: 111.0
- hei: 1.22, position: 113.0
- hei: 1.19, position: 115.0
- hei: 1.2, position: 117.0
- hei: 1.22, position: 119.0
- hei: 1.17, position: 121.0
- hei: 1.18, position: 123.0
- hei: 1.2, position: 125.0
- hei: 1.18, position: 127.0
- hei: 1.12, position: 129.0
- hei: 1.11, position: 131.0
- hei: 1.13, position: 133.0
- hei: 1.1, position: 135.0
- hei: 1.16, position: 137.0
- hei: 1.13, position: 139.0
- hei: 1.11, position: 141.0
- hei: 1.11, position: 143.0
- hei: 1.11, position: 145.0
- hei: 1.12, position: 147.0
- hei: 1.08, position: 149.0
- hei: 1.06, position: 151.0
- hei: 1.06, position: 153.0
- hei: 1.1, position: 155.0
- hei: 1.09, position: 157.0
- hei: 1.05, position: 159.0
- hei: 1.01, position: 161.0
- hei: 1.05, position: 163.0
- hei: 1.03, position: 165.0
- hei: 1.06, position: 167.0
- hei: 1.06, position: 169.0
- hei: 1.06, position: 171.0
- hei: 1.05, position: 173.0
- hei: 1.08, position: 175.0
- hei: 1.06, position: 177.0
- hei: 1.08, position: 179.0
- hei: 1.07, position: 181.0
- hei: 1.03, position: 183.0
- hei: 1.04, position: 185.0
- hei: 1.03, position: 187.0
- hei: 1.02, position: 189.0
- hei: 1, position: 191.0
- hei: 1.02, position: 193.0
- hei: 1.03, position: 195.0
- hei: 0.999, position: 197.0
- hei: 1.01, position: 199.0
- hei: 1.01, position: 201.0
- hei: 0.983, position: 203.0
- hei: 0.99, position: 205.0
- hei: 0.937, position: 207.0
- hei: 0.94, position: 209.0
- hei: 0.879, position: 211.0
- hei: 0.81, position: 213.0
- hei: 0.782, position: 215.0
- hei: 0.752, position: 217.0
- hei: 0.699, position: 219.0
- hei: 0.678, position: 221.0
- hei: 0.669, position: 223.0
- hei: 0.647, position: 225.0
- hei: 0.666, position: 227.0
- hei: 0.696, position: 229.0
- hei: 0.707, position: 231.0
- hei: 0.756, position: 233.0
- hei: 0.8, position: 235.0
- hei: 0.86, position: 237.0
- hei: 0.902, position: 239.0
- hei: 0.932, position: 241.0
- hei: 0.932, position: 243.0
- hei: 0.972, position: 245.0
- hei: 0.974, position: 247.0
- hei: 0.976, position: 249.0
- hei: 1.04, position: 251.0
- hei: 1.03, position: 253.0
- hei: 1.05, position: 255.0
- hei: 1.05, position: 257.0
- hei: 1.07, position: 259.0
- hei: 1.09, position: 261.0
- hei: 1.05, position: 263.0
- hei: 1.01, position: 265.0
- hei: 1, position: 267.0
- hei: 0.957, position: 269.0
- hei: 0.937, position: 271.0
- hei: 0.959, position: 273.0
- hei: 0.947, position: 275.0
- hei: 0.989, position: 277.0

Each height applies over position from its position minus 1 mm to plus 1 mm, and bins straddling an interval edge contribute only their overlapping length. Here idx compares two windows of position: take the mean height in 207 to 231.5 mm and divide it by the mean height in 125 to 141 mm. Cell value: 0.66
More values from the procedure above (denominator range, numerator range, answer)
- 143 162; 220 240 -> 0.69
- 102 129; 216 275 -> 0.73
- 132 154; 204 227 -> 0.72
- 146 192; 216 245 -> 0.73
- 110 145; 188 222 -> 0.79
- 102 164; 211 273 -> 0.77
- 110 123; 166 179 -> 0.88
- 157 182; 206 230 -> 0.72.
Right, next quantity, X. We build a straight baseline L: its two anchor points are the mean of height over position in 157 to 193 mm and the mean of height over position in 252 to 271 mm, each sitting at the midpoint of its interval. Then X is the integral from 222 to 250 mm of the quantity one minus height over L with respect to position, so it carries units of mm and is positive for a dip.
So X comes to 5.78 mm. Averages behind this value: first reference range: 1.05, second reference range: 1.03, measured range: 0.821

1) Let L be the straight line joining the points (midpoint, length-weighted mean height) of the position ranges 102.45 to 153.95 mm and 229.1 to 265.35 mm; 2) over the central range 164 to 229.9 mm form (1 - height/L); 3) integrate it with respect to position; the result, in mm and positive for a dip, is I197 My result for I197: 6.8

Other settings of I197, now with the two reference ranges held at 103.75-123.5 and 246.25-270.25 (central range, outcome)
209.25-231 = 6.9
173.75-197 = 1.8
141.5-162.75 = 1.7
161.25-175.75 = 1.2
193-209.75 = 1.7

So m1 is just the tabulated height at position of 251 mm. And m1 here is 1.04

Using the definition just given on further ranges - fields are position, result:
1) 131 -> 1.11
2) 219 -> 0.699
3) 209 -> 0.94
